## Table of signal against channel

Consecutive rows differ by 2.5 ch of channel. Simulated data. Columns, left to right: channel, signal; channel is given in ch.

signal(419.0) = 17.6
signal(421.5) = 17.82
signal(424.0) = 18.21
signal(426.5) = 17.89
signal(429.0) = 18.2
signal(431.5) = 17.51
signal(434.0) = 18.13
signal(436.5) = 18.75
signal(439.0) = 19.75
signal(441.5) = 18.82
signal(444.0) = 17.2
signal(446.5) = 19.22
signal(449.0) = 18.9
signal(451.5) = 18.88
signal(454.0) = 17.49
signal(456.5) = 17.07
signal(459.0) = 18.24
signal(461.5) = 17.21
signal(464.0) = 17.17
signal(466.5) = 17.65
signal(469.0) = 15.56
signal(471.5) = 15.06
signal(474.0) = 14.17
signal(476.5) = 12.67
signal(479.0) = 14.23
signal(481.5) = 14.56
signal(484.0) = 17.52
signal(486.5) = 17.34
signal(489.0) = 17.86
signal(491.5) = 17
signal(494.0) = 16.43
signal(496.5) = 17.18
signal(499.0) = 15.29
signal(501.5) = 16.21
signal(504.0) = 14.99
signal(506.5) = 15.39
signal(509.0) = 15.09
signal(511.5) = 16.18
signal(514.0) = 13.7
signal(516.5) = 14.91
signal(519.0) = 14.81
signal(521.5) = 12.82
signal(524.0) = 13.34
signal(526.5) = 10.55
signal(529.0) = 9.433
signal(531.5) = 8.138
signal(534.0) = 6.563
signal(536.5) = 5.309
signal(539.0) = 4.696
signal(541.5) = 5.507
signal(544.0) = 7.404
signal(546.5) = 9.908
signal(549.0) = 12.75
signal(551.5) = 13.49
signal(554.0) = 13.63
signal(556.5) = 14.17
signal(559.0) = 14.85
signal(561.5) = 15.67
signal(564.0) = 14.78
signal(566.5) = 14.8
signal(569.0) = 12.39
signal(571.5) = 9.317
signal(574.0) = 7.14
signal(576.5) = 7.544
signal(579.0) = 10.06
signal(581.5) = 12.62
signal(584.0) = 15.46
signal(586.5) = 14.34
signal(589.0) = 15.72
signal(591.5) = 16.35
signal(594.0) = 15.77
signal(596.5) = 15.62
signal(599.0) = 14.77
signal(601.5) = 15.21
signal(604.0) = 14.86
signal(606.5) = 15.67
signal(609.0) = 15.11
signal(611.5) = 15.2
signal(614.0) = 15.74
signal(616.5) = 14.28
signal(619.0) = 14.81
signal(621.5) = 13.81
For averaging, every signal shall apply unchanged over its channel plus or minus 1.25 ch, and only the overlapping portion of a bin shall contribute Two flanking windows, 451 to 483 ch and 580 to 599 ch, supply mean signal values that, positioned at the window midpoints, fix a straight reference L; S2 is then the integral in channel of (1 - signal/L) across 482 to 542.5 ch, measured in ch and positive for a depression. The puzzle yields 9.69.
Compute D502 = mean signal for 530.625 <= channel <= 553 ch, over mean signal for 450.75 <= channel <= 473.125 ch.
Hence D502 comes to 0.48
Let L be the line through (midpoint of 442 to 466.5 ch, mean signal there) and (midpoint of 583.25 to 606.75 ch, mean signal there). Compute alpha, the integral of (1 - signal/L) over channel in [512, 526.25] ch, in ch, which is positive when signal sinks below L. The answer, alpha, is 2.52 ch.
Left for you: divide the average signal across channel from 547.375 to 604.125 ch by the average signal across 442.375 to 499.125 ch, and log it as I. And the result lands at 0.8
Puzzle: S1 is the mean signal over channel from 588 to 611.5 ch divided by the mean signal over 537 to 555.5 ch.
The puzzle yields 1.6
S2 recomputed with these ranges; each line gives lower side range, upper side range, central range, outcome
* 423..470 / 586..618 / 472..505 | 2.81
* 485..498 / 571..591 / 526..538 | 5.68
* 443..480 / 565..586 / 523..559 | 8.59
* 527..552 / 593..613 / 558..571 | -3.84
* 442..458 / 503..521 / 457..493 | 1.41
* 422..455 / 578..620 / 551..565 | 1.12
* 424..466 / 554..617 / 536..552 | 7.15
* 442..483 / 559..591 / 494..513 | -0.74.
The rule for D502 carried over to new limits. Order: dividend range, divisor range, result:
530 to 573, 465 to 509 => 0.68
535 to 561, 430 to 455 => 0.56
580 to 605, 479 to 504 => 0.92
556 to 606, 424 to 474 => 0.77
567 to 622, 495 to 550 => 1.16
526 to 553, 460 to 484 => 0.55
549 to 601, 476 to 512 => 0.84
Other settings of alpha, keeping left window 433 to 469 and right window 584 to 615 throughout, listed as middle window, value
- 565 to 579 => 4.9 ch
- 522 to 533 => 4.1 ch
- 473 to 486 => 2.0 ch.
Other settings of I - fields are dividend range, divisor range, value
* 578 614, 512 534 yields 1.23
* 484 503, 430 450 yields 0.91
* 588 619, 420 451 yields 0.83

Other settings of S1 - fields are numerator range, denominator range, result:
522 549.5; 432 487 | 0.50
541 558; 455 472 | 0.67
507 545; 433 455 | 0.57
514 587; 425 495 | 0.66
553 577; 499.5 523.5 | 0.85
